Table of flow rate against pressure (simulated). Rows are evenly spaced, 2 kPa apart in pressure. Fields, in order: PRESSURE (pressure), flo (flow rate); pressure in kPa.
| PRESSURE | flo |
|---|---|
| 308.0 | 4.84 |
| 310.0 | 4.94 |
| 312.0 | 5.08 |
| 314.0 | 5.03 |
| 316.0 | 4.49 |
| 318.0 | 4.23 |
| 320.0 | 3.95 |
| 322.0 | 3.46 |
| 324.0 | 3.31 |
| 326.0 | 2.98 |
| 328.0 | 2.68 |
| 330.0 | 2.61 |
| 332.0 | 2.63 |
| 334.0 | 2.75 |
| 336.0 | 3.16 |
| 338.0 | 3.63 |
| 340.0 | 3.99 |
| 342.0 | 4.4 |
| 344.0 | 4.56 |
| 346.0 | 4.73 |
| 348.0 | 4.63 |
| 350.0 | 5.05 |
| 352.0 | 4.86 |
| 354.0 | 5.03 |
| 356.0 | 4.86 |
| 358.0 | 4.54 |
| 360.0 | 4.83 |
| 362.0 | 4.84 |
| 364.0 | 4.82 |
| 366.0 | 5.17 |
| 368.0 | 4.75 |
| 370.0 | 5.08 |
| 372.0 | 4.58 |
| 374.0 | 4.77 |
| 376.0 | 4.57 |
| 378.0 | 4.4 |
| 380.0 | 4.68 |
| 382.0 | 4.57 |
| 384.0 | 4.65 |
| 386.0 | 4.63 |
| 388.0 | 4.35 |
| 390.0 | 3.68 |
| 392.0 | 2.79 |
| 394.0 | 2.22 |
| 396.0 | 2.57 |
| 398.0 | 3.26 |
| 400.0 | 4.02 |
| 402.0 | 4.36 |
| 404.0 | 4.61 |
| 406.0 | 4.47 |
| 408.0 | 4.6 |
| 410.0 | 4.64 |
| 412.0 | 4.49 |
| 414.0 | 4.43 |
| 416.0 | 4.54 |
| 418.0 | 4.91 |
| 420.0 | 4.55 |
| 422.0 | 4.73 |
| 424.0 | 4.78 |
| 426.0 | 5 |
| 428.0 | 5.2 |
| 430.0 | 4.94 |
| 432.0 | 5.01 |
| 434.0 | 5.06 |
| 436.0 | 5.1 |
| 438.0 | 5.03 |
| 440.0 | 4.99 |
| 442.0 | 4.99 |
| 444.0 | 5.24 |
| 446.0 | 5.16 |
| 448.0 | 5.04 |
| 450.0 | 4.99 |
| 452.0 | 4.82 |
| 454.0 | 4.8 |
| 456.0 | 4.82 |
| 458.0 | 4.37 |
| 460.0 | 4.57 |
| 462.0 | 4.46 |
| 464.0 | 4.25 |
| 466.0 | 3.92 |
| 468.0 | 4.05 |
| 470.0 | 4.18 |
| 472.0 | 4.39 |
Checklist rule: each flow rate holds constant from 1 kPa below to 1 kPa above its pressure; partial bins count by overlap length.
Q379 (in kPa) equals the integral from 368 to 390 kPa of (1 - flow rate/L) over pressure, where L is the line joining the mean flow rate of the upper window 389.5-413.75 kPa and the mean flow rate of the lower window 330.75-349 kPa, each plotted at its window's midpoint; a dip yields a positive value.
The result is -4.40 kPa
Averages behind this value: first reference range 3.81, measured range 4.59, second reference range 3.83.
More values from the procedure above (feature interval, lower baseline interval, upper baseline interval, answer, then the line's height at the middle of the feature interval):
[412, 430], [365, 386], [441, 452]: 0.6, 4.94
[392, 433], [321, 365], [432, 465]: 2.3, 4.57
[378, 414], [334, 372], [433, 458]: 5.3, 4.75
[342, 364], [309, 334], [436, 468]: -4.4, 3.99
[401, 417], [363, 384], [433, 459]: 1.1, 4.84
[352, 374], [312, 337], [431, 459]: -4.9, 3.97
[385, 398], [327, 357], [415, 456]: 3.2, 4.48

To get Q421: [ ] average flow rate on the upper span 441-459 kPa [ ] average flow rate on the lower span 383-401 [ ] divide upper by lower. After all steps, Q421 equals 1.37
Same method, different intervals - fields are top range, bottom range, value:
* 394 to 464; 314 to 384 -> 1.09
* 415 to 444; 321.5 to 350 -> 1.37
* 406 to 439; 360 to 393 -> 1.06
